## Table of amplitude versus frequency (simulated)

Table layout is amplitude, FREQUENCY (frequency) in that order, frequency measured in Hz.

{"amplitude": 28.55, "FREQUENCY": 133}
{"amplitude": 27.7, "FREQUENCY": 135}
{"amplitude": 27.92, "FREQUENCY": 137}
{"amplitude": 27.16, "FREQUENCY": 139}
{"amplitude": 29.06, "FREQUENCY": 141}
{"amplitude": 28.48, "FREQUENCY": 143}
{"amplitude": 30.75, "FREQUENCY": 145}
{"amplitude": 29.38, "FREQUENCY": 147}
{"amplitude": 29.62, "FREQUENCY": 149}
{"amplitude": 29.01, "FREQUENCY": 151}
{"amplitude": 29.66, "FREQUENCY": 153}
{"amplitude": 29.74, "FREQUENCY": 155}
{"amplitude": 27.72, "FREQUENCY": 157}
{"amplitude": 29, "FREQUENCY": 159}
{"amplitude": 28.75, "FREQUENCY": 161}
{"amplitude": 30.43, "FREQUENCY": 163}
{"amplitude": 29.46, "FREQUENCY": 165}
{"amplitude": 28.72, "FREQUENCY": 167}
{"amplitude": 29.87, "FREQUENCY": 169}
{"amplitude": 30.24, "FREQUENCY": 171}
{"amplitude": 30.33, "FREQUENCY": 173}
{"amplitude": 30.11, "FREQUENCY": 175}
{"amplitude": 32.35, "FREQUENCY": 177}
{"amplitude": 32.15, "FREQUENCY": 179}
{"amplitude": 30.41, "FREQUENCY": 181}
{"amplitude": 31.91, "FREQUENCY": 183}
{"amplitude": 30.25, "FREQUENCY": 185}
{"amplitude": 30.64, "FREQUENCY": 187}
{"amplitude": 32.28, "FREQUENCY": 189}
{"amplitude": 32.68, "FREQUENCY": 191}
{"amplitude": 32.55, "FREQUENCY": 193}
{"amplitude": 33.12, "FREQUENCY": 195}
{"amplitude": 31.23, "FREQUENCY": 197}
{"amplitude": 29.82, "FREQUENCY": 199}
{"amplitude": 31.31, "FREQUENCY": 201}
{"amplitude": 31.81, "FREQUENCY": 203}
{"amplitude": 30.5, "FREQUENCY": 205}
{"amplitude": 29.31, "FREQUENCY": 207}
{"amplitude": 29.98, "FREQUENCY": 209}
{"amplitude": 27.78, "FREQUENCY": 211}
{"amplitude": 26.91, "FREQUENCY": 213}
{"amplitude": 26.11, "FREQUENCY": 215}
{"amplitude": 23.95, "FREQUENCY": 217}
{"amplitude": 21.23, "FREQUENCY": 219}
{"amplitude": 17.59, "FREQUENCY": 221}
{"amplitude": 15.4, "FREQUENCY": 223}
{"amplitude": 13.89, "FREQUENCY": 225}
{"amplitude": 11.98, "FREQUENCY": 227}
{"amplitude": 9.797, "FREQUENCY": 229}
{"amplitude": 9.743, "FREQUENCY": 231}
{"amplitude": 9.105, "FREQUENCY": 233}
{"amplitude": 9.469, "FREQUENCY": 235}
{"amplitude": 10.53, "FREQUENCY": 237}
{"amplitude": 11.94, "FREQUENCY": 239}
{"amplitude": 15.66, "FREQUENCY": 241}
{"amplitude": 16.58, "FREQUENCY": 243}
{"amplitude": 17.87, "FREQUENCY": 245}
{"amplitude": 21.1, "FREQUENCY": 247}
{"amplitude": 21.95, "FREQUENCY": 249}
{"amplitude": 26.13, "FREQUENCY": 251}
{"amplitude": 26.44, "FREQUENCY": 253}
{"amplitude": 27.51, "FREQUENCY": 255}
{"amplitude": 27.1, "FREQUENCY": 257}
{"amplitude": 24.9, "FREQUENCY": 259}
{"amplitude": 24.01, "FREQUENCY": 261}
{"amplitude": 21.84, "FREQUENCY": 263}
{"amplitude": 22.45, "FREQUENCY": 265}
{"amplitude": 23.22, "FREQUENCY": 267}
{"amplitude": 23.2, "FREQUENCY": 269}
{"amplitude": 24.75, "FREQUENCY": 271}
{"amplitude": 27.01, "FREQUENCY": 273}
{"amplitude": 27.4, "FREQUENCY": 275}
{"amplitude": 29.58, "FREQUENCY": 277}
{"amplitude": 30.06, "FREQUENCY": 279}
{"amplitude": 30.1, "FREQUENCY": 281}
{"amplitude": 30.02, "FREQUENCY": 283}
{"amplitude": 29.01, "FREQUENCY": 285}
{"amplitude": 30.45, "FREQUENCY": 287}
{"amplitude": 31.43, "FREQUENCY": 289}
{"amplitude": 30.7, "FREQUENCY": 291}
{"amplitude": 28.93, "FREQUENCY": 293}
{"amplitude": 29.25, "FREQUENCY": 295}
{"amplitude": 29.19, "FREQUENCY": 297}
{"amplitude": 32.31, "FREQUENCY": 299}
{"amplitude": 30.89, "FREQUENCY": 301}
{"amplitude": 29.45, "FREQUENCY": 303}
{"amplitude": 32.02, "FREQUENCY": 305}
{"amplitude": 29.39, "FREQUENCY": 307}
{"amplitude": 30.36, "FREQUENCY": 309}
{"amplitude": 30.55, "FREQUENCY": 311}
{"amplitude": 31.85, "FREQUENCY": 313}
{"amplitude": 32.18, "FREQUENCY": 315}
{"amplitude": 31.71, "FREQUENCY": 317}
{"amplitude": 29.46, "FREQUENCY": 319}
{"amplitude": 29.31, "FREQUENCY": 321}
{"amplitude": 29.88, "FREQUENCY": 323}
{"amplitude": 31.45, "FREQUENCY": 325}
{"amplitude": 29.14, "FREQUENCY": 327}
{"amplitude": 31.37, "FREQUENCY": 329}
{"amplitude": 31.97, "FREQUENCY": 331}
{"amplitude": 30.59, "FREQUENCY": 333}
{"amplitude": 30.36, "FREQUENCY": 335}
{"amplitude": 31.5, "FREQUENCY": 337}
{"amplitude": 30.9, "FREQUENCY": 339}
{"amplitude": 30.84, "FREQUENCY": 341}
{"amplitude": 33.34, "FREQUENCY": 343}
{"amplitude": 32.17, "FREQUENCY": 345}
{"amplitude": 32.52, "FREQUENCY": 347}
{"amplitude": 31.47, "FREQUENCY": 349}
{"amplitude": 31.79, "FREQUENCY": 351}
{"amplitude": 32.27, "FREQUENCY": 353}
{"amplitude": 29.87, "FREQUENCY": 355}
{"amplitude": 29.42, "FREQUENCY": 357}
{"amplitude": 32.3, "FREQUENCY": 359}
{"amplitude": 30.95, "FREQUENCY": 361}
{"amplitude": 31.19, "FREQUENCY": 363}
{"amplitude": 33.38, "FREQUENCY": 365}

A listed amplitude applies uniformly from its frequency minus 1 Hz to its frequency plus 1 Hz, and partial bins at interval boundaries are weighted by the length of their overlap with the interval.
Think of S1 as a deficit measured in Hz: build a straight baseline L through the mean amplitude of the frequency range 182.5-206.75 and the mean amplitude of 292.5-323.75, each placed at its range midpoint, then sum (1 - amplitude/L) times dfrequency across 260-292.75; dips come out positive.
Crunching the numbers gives 3.7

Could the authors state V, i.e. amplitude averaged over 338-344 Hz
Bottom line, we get 31.7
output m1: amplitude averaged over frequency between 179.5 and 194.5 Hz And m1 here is 31.6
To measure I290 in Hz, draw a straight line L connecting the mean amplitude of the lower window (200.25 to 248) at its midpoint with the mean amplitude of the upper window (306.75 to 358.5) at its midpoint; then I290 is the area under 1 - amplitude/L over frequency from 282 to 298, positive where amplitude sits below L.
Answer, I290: -2.0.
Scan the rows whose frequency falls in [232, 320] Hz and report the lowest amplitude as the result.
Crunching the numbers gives 9.105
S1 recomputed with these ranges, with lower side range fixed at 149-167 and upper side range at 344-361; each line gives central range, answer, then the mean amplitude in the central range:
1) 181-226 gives 2.9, 27.8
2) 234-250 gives 7.7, 15.6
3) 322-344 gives 0.1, 31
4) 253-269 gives 3.1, 24.5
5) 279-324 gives 0.7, 30.4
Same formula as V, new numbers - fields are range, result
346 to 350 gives 32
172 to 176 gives 30.2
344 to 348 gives 32.3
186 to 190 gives 31.5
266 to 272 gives 23.7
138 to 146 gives 28.9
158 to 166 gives 29.4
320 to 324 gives 29.6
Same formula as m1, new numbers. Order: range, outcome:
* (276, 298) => 29.9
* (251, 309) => 28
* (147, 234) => 27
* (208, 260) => 19.3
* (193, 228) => 25.6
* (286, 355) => 30.9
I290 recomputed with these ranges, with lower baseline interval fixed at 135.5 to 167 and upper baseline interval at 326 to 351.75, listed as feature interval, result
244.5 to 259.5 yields 3.0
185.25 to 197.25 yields -1.0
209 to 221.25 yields 2.1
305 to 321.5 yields 0.2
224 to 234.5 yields 6.7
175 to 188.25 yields -0.8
